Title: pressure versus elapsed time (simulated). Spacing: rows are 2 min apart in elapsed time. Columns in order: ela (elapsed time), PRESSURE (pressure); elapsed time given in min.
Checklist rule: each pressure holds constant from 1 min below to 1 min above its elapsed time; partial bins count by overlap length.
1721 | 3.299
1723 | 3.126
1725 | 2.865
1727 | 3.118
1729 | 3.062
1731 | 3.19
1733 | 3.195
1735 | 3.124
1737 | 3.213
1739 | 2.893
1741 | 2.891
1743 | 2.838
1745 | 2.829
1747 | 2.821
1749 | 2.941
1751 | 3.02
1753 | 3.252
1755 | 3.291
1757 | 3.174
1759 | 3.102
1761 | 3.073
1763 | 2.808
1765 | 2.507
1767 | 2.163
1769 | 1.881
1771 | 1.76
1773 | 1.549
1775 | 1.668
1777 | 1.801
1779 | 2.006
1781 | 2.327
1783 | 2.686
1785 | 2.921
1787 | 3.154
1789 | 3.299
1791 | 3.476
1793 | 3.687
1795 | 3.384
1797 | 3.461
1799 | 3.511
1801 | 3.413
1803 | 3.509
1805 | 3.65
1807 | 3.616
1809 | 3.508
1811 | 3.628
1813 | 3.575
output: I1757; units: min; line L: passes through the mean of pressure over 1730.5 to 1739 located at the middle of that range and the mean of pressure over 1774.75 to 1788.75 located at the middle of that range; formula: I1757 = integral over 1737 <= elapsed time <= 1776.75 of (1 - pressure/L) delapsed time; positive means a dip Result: 2.6 min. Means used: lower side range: 3.15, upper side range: 2.45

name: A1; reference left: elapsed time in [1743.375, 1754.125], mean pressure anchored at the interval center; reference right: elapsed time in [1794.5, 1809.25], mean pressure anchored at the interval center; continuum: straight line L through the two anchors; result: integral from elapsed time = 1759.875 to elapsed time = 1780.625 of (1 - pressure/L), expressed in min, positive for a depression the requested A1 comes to 6.81 min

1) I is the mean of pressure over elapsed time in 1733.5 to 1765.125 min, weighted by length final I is 3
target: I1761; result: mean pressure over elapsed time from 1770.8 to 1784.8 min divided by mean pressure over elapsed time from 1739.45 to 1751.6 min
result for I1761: 0.71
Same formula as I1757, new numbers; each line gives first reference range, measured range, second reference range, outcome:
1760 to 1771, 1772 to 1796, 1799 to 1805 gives 2.8 min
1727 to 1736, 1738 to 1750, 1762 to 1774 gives -0.4 min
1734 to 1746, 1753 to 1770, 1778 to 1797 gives 1.2 min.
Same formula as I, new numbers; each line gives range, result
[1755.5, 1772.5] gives 2.55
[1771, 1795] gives 2.6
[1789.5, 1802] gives 3.48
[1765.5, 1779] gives 1.84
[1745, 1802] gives 2.79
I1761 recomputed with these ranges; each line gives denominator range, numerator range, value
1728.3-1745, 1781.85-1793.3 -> 1.04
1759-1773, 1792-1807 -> 1.49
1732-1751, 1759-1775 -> 0.76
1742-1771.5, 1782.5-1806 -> 1.21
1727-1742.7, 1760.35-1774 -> 0.72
